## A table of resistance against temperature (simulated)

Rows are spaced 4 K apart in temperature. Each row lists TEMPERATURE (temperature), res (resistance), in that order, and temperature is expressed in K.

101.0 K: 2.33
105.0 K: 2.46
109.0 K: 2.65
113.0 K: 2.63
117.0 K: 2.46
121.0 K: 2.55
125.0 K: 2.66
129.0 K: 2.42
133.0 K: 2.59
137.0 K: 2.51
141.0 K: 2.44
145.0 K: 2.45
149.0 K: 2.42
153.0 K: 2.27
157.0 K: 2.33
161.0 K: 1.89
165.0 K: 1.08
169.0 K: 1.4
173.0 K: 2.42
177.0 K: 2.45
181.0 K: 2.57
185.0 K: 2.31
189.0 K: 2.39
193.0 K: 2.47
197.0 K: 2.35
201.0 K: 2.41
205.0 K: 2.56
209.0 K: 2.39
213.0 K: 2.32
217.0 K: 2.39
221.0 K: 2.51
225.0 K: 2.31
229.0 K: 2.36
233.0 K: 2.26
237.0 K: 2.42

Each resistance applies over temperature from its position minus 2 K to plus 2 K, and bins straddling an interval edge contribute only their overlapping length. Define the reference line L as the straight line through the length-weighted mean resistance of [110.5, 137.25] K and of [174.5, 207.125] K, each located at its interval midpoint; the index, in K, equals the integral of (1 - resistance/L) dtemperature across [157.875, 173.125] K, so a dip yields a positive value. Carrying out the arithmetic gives 5.1 K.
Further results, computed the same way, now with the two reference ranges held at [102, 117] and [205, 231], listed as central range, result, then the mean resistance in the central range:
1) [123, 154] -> 0.4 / 2.48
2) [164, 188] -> 3.5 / 2.09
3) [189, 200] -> 0.1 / 2.41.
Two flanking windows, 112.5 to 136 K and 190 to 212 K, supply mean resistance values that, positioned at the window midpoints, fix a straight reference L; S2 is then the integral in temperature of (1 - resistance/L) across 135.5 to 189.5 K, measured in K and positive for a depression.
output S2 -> 6.2 K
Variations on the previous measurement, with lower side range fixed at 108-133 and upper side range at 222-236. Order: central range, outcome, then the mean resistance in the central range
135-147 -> 0.2 K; 2.47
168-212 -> 1.0 K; 2.36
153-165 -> 2.5 K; 1.96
